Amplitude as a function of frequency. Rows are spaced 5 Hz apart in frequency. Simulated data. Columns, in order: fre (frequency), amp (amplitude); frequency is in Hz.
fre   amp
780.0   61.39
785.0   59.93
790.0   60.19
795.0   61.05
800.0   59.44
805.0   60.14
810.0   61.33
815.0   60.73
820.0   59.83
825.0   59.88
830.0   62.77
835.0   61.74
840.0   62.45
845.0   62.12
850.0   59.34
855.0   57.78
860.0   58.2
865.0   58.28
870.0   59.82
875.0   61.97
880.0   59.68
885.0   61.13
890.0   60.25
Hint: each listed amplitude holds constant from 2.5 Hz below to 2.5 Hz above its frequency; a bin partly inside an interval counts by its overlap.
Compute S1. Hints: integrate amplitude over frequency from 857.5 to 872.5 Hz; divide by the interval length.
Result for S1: 58.8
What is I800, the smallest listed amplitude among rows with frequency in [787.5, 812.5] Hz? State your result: 59.44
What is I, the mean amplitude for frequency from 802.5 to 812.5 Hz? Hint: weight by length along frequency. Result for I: 60.7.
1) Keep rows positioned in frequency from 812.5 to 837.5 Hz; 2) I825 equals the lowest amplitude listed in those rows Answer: 59.83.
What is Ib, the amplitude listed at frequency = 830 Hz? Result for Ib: 62.77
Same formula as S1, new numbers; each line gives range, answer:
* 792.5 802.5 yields 60.2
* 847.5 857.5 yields 58.6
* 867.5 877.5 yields 60.9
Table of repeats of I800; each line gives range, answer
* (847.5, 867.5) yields 57.78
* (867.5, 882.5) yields 59.68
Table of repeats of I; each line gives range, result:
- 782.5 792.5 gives 60.1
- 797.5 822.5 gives 60.3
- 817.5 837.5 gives 61.1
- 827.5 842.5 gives 62.3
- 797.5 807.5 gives 59.8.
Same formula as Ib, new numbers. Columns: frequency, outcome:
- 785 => 59.93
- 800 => 59.44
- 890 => 60.25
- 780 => 61.39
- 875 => 61.97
